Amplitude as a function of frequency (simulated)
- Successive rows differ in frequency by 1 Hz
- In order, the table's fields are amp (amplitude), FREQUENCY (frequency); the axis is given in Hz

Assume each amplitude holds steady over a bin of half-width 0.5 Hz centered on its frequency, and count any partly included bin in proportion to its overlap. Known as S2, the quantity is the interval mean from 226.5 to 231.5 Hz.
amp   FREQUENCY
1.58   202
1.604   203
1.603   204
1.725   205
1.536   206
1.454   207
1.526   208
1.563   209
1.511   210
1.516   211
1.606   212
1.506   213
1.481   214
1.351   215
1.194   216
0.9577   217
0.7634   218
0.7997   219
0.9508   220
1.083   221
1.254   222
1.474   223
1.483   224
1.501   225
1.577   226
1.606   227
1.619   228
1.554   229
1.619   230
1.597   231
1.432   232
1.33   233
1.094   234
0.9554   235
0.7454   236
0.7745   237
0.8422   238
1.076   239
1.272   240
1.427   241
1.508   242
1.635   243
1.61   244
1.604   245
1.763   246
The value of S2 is 1.6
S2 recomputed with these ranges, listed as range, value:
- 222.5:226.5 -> 1.51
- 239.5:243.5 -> 1.46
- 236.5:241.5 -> 1.08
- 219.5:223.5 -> 1.19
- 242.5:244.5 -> 1.62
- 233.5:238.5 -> 0.882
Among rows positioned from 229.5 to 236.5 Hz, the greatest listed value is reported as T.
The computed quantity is 1.619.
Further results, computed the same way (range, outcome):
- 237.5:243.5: 1.635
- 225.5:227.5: 1.606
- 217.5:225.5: 1.501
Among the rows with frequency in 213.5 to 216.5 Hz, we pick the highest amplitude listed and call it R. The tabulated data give 1.481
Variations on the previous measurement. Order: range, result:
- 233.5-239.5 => 1.094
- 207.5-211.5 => 1.563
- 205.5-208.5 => 1.536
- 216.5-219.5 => 0.9577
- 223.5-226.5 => 1.577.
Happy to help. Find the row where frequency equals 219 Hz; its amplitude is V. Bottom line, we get 0.7997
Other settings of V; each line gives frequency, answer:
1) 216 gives 1.194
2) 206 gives 1.536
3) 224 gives 1.483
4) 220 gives 0.9508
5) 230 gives 1.619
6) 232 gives 1.432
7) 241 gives 1.427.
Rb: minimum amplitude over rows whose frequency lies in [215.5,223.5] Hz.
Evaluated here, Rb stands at 0.7634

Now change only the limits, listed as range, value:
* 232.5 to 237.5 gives 0.7454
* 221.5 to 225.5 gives 1.254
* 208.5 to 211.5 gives 1.511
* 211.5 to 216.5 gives 1.194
